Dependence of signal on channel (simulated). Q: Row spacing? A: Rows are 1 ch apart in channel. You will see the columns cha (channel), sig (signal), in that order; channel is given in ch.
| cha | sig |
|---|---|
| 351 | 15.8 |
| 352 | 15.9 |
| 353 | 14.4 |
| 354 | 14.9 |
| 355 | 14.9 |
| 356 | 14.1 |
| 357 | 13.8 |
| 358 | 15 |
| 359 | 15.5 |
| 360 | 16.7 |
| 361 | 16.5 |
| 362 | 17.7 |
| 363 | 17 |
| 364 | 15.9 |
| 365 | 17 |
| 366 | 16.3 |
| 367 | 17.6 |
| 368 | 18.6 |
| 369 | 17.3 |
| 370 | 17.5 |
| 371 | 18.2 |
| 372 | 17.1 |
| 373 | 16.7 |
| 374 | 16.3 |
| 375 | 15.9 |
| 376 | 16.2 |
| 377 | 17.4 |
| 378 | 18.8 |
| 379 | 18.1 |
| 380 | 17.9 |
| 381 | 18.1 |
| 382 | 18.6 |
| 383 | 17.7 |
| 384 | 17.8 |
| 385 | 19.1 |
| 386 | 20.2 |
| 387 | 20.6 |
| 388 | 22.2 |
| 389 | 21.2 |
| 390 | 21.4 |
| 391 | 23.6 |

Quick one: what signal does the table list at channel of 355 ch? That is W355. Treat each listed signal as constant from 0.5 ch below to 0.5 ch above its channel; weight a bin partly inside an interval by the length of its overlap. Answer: 14.9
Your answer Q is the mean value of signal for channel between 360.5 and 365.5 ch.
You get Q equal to 16.8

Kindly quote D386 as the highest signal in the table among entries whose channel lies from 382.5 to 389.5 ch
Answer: 22.2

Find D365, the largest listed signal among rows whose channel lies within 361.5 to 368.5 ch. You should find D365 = 18.6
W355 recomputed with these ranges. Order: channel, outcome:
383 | 17.7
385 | 19.1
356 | 14.1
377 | 17.4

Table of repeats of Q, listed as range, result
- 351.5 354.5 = 15.1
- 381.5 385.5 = 18.3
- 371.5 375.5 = 16.5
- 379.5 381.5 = 18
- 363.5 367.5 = 16.7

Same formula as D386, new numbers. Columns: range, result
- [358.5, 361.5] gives 16.7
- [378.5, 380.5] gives 18.1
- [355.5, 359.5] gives 15.5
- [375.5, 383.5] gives 18.8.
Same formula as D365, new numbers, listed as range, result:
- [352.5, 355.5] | 14.9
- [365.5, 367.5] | 17.6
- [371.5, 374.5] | 17.1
